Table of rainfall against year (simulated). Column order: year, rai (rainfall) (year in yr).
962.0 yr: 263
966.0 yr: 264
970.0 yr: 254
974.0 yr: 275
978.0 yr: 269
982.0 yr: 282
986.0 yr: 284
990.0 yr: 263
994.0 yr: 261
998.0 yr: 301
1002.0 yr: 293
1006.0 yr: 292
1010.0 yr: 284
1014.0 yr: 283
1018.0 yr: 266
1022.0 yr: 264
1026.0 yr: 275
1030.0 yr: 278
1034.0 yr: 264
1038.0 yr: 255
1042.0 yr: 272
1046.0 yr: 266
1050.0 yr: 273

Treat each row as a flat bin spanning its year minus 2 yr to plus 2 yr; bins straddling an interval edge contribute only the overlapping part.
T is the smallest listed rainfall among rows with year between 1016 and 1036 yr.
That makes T 264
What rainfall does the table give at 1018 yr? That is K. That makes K 266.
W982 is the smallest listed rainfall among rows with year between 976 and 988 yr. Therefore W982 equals 269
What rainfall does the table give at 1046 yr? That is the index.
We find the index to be 266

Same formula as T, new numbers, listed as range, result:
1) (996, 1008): 292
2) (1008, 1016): 283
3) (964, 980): 254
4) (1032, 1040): 255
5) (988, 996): 261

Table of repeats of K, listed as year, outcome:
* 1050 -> 273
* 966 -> 264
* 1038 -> 255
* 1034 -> 264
